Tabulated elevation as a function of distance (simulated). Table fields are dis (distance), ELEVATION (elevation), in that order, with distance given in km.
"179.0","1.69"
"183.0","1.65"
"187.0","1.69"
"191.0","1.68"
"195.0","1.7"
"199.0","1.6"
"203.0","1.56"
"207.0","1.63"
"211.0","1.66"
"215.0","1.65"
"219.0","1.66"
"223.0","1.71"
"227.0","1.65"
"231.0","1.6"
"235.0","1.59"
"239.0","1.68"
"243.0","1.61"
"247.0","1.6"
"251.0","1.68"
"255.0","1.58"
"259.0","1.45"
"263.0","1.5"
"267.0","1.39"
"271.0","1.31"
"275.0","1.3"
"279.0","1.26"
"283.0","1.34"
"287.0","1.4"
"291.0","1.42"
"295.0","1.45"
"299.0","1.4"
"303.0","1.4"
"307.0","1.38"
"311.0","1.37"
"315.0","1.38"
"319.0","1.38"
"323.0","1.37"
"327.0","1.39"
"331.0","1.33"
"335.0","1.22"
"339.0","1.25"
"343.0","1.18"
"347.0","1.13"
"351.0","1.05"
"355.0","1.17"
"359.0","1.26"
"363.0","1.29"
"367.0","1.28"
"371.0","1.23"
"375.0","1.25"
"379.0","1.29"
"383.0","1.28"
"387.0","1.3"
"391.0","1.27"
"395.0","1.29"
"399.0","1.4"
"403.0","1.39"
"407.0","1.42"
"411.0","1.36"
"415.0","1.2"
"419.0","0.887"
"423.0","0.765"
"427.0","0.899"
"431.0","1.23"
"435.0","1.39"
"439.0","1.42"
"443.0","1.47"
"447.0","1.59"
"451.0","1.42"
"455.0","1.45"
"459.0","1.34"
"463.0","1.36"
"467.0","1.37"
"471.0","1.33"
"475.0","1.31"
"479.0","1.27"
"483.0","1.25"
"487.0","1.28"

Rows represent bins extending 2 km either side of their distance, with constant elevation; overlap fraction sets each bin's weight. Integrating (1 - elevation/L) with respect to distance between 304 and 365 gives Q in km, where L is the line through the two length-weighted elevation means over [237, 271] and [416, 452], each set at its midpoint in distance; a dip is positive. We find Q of 5.4 km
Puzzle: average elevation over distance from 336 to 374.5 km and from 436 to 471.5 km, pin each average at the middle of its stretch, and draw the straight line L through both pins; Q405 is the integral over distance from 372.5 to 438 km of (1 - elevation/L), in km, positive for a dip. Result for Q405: 4.1 km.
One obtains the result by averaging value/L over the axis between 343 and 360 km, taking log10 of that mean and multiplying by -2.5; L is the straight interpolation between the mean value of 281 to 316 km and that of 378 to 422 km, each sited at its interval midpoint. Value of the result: 0.16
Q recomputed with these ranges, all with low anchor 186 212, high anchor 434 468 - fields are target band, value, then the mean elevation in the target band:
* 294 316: 2.2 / 1.39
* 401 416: 1.1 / 1.35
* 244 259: 0.0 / 1.6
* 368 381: 2.0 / 1.26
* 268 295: 3.8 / 1.35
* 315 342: 3.7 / 1.32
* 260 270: 1.0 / 1.43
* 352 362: 2.0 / 1.21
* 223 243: -0.3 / 1.64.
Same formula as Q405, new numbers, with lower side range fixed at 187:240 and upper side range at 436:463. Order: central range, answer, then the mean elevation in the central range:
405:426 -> 5.1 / 1.12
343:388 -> 8.5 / 1.23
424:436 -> 2.8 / 1.12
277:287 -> 1.7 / 1.32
